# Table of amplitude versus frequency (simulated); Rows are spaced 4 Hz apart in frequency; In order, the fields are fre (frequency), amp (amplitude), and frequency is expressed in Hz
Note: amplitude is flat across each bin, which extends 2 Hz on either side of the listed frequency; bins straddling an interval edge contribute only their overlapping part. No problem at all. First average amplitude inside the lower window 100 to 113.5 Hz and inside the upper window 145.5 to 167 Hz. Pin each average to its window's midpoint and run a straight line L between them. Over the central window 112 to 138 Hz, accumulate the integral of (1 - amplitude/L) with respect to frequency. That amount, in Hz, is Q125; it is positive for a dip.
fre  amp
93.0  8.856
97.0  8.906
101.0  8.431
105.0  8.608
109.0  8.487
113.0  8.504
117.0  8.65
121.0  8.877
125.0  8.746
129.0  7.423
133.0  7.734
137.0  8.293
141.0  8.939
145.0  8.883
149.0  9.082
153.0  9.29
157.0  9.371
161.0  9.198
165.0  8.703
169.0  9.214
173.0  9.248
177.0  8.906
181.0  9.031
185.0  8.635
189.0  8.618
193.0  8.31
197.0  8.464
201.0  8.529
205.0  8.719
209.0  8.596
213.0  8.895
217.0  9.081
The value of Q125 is 1.2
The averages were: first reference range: 8.51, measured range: 8.31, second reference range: 9.11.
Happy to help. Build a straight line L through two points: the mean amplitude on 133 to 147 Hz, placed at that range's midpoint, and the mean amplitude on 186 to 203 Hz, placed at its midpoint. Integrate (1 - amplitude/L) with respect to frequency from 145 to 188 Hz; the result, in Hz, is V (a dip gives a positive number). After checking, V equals -2.6 Hz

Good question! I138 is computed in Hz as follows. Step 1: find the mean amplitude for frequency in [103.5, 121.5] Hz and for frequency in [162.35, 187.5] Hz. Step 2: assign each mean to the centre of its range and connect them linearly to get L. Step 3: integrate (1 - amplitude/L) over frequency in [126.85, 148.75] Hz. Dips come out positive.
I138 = 1.1 Hz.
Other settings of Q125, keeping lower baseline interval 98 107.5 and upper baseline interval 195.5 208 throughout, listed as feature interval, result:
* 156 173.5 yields -1.1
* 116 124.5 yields -0.2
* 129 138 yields 0.7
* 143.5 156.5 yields -0.8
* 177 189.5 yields -0.3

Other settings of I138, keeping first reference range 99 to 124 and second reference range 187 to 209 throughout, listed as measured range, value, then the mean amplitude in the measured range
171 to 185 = -0.7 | 9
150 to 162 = -1.0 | 9.28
